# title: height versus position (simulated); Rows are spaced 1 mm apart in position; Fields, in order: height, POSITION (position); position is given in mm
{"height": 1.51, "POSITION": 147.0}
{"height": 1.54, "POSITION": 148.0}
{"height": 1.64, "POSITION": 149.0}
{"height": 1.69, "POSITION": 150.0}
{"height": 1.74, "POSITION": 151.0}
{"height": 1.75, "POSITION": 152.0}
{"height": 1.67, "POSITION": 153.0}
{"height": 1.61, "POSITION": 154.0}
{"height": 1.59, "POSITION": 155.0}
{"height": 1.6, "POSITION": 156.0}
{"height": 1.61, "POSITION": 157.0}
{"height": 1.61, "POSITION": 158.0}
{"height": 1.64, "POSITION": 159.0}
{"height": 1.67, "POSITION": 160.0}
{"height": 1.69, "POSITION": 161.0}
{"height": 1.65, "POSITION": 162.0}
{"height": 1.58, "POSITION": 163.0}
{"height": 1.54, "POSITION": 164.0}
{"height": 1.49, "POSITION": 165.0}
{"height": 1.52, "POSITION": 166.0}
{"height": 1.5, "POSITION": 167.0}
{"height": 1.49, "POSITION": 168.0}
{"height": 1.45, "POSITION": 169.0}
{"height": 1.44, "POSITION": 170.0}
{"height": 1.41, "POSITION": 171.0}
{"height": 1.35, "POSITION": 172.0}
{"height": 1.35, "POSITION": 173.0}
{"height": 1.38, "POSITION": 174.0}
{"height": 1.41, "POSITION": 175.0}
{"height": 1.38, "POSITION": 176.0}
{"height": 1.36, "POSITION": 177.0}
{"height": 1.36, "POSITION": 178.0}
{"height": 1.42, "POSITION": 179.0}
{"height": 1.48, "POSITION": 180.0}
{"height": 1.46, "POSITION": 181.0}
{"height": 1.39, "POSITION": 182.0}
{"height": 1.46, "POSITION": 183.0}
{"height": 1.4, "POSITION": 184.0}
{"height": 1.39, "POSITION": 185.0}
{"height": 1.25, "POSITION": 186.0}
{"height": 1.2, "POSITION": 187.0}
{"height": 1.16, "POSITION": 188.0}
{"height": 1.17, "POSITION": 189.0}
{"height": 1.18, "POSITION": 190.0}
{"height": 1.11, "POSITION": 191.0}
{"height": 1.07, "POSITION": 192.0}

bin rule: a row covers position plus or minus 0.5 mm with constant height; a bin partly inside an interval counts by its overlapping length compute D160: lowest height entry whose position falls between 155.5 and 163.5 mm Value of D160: 1.58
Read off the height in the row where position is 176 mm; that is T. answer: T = 1.38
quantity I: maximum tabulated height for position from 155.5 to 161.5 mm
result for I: 1.69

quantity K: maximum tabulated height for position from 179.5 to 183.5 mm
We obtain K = 1.48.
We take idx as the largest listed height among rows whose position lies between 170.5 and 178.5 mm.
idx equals 1.41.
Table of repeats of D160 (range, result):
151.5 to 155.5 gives 1.59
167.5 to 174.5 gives 1.35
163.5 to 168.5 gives 1.49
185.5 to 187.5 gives 1.2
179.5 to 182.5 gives 1.39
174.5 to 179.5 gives 1.36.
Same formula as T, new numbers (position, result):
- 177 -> 1.36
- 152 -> 1.75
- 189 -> 1.17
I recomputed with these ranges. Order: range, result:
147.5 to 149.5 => 1.64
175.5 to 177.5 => 1.38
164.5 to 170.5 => 1.52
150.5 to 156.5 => 1.75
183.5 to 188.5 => 1.4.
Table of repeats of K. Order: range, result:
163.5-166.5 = 1.54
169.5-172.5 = 1.44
